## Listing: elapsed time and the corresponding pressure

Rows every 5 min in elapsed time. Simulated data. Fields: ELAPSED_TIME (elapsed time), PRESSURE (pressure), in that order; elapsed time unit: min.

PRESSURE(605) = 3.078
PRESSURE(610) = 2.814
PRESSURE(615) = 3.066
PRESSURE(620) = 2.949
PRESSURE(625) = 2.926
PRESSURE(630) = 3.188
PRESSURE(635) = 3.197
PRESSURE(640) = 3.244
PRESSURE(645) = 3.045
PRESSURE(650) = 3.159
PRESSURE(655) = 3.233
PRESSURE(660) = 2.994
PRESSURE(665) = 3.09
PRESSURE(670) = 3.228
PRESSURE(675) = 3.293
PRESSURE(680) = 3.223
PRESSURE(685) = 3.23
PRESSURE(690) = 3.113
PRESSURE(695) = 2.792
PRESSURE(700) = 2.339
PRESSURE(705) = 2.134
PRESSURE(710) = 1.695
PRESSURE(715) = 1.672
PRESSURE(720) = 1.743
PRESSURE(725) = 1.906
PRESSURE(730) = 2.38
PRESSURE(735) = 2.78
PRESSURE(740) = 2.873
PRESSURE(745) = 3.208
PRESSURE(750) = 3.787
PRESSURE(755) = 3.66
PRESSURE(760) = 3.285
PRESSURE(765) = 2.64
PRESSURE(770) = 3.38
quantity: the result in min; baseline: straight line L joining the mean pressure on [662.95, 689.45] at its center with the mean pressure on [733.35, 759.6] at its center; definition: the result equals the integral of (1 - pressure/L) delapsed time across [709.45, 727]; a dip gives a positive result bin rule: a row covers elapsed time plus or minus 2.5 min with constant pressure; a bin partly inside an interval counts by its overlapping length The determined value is 8.1 min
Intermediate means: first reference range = 3.21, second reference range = 3.28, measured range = 1.76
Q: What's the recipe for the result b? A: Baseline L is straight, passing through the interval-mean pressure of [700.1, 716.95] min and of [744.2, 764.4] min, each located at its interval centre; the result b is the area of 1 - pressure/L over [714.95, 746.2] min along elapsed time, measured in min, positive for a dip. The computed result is 3.4 min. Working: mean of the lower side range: 1.91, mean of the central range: 2.39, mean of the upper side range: 3.43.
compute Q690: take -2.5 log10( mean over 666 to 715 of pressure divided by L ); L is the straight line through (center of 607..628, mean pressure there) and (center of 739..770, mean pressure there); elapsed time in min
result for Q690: 0.14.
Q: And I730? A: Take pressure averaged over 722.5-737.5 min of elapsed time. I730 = 2.36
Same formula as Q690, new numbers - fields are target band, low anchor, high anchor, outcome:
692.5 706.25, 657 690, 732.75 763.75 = 0.29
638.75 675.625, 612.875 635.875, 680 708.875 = -0.09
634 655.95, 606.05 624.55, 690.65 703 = -0.12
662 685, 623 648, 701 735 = -0.23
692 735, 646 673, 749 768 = 0.45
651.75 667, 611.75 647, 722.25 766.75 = -0.02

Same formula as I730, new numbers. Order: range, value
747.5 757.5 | 3.72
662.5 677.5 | 3.2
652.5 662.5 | 3.11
